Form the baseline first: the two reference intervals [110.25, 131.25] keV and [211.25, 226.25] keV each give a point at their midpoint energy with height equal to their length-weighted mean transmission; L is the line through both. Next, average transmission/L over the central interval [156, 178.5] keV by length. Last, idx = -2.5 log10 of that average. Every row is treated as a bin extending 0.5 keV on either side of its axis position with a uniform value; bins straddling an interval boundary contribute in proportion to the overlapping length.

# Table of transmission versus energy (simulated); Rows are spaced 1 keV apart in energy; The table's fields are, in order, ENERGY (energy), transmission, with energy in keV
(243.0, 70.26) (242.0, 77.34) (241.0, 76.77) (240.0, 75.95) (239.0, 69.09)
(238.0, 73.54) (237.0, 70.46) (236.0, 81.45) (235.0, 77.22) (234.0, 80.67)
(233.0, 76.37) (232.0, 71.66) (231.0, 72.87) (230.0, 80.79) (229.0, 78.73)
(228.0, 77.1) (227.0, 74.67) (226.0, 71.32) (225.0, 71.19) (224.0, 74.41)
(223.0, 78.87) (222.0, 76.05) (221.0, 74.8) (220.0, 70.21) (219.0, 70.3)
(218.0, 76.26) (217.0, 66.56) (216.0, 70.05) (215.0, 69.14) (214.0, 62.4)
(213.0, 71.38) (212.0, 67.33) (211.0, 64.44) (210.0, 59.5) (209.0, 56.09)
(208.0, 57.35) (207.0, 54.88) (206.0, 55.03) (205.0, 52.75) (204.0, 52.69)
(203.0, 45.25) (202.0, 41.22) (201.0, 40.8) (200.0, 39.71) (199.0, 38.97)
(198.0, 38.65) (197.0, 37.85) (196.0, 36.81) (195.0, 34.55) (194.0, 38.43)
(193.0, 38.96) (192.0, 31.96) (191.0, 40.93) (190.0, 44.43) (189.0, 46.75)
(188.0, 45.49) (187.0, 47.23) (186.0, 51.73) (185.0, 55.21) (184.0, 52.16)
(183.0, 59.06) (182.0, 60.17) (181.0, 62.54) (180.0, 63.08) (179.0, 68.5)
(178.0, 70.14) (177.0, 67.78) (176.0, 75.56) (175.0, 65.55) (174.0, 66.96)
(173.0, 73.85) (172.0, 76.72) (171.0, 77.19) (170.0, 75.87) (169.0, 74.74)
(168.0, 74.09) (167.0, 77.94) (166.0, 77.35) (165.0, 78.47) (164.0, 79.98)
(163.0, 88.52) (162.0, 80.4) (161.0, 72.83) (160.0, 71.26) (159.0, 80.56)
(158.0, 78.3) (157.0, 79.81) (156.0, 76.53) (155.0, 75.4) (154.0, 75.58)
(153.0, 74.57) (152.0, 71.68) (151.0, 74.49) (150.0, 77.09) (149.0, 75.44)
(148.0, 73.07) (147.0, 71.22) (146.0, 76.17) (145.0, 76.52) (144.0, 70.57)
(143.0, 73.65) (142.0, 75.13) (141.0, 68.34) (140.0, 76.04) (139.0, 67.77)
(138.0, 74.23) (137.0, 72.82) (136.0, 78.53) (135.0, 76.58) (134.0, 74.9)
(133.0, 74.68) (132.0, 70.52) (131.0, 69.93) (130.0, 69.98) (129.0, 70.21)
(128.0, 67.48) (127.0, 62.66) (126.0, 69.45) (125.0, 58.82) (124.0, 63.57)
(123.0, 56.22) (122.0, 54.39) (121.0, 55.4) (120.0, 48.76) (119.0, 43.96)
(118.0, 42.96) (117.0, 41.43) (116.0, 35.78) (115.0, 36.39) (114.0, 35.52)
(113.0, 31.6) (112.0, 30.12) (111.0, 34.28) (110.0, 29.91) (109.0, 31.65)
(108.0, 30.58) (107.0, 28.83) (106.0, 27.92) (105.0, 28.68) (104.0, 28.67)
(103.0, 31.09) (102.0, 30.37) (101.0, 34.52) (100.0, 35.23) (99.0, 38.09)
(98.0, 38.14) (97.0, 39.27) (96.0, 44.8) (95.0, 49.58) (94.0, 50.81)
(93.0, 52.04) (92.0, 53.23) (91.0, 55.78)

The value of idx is -0.24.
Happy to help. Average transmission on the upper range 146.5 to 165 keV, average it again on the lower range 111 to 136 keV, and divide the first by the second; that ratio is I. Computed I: 1.37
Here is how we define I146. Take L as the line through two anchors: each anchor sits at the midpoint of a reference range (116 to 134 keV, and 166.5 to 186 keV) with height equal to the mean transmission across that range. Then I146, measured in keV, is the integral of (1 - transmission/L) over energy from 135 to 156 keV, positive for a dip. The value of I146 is -3.7 keV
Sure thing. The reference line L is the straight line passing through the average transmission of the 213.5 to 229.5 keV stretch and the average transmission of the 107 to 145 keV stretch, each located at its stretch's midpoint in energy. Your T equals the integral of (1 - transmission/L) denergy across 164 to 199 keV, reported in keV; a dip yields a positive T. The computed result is 3.88 keV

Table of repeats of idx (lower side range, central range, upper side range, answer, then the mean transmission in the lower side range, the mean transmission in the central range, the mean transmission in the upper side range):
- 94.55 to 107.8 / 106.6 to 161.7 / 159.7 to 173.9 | -0.11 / 34.9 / 62.6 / 76.9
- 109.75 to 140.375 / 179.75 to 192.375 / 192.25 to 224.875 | 0.12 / 57.4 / 50.8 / 56.6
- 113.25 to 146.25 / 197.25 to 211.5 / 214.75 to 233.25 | 0.40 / 63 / 49.6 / 73.8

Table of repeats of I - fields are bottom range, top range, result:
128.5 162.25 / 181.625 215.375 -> 0.67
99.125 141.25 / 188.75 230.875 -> 1.14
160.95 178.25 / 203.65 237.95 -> 0.92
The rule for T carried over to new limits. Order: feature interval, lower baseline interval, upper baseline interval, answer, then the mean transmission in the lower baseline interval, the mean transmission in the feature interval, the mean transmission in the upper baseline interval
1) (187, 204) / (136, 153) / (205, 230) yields 7.15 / 73.6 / 40.6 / 68.6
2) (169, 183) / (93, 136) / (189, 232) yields -3.82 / 47.4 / 69.3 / 58.5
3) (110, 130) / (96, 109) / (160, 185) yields -2.87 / 33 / 49.4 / 71.3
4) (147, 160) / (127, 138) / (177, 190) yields -1.95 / 72.2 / 75.7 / 56.8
